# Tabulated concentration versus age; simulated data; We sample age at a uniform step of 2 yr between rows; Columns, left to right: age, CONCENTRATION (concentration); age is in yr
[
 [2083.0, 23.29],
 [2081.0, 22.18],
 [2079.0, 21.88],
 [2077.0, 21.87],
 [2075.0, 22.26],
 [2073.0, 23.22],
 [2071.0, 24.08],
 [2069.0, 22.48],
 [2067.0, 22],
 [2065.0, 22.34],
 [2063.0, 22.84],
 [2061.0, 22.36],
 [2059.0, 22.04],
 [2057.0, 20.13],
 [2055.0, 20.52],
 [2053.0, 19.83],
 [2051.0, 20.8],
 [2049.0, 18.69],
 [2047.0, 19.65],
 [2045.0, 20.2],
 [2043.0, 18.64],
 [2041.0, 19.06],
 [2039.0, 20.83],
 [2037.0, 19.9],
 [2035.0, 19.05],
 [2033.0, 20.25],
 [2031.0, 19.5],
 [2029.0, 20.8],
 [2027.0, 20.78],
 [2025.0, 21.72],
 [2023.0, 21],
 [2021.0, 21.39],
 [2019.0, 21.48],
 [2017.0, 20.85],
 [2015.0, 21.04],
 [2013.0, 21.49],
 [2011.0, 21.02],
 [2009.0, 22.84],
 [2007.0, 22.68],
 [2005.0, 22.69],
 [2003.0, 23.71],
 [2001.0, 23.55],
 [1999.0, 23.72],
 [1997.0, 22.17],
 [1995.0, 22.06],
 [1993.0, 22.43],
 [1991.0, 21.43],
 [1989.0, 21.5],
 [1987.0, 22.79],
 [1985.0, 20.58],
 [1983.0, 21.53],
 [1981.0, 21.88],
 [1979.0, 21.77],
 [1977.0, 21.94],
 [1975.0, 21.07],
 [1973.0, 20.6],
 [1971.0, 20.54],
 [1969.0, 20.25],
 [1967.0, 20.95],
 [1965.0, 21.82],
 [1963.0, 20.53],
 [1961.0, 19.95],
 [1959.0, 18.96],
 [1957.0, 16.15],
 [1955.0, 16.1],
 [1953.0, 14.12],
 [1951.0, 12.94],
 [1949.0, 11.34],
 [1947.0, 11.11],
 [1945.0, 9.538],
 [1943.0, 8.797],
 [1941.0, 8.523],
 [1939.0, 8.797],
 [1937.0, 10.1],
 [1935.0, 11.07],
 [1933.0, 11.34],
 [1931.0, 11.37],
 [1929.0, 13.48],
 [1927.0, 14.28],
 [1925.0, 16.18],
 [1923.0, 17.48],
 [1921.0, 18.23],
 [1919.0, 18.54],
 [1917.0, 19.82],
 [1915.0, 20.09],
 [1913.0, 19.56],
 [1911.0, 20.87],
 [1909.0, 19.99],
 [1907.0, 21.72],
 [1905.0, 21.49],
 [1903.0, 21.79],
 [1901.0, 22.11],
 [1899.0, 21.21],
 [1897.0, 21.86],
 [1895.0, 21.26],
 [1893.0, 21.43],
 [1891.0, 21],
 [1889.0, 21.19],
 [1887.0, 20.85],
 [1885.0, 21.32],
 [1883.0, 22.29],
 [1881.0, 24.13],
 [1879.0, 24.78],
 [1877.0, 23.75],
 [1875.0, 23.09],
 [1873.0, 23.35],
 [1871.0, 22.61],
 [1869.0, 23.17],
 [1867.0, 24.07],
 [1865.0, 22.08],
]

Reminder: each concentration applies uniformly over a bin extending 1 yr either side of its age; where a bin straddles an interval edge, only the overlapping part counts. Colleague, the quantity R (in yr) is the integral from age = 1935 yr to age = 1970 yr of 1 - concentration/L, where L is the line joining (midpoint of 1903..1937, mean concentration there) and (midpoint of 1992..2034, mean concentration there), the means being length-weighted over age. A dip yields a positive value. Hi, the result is 8.0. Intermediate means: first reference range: 17.1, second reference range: 21.8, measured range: 14.6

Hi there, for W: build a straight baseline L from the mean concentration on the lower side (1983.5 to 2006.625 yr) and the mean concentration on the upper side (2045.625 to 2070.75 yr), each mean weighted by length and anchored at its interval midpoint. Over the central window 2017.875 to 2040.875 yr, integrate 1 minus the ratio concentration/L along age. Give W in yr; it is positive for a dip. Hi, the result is 1.3 yr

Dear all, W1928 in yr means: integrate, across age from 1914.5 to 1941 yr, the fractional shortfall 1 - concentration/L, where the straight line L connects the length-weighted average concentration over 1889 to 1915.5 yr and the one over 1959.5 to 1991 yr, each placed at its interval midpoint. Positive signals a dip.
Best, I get 8.5 yr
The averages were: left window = 21.1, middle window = 14.3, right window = 21.2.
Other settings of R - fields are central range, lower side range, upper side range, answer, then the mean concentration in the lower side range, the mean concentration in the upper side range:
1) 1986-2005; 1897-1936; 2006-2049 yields -2.60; 18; 20.6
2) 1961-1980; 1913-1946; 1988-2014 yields -2.32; 13.8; 22.4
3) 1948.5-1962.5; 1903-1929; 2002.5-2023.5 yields 2.88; 18.9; 21.8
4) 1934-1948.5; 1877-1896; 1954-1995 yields 7.83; 22.1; 20.7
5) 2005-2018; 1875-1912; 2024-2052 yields -0.89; 21.9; 20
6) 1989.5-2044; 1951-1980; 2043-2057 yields -4.60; 19.4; 19.9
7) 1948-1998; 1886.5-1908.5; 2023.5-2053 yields 2.00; 21.4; 20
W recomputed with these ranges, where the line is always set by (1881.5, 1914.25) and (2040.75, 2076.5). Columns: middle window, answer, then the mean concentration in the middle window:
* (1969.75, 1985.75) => 0.0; 21.2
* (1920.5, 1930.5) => 2.7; 15.6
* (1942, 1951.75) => 4.8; 10.7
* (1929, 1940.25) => 5.6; 10.8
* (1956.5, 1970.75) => 0.9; 20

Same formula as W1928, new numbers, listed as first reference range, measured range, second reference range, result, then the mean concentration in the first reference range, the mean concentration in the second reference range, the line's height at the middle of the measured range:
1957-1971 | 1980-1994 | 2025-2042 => -1.1 yr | 20.1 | 20.1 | 20.1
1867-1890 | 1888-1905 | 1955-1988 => 0.7 yr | 22.8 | 20.6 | 22.4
